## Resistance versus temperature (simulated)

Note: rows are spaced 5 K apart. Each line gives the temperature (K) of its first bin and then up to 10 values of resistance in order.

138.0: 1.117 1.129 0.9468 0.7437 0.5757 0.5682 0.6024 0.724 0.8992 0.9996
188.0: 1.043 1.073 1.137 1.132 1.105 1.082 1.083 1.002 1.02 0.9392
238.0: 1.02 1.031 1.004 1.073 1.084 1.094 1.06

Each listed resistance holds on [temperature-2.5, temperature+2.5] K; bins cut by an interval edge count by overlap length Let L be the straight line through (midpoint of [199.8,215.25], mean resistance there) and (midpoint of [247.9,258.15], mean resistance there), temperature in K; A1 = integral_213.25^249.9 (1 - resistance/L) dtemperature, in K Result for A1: 2.1 K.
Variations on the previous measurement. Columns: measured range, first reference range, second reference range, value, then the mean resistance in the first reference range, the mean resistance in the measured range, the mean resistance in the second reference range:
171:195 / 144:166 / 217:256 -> -3.3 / 0.735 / 0.95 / 1.02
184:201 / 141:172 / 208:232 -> -2.9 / 0.753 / 1.08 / 1.05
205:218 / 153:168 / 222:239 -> -3.0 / 0.606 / 1.09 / 0.993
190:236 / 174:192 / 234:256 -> -3.1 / 0.967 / 1.06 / 1.03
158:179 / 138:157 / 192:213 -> 7.0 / 0.934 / 0.669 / 1.11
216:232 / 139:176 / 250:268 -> -0.9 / 0.772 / 1.02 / 1.08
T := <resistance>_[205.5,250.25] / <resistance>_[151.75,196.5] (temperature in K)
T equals 1.27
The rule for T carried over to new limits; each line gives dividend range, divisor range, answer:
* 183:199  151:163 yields 1.67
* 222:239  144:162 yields 1.29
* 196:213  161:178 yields 1.66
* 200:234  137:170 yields 1.32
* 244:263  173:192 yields 1.11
